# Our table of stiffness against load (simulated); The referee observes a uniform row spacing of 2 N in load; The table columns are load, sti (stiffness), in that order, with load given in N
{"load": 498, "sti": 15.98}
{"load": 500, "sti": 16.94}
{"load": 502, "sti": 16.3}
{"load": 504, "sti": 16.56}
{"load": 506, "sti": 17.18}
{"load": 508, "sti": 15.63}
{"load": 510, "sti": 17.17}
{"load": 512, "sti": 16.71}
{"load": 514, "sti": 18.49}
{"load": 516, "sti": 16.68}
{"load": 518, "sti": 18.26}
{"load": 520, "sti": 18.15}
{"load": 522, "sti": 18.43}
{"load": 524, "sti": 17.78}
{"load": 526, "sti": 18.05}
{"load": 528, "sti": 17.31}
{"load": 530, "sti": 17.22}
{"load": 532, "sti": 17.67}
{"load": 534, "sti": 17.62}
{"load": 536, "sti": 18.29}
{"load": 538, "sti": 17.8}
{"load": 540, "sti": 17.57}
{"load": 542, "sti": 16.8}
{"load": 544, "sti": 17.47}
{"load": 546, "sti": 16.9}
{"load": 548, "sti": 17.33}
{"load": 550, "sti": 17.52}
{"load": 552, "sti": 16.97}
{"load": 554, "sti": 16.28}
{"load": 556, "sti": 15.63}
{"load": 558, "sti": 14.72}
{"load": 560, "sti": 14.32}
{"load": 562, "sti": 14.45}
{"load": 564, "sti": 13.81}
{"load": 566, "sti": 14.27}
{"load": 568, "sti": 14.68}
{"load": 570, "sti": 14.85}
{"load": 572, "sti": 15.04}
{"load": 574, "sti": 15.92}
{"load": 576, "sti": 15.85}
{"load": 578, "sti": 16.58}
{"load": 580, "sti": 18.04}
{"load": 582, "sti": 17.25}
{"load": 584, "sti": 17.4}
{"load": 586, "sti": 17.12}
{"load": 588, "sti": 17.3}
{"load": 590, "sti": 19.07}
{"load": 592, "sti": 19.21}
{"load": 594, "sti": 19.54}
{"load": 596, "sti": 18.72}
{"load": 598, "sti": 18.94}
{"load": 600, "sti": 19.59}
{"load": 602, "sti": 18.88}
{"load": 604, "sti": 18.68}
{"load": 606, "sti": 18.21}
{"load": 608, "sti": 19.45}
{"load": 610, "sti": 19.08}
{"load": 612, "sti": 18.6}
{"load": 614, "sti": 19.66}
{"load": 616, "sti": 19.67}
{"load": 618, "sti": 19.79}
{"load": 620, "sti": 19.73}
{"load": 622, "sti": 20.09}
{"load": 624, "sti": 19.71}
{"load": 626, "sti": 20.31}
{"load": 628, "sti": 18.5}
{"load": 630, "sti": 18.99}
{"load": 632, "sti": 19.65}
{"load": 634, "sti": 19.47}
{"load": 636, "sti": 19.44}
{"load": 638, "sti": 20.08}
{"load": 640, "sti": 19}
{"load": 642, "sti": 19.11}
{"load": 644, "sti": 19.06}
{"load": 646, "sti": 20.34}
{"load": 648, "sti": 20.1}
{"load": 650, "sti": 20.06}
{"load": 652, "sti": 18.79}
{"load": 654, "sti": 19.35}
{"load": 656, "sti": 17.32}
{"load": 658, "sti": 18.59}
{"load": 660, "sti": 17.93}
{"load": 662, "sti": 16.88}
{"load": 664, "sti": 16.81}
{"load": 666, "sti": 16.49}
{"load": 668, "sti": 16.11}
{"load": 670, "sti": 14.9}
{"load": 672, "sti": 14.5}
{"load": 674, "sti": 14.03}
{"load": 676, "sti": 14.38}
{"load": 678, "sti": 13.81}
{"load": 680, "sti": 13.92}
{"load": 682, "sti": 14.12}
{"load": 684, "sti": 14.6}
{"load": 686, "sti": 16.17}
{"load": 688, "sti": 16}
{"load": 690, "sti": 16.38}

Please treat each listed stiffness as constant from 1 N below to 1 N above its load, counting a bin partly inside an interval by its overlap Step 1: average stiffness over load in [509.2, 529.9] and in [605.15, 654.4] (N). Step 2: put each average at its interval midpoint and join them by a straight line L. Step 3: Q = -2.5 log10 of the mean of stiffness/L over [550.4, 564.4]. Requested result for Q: 0.19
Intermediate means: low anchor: 17.7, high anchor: 19.5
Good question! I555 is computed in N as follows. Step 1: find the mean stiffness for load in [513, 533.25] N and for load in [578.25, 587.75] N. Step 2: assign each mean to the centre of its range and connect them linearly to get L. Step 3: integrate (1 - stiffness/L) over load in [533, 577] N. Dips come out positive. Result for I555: 3.7 N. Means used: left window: 17.8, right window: 17.4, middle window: 16.1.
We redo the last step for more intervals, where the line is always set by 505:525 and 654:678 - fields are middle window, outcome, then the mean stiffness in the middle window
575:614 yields -3.56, 18.3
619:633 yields -2.57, 19.6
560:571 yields 1.70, 14.4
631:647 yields -3.01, 19.5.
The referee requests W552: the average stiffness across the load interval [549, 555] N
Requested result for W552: 16.9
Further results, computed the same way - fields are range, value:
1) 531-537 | 17.9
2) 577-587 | 17.3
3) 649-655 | 19.4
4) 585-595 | 18.4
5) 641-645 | 19.1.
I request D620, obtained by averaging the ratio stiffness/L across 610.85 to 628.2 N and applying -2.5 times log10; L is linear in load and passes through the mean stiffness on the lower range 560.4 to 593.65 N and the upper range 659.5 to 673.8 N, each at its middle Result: -0.21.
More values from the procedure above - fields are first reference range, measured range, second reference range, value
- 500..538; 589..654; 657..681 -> -0.19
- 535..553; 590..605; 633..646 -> -0.03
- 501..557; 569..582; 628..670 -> 0.11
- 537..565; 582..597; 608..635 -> -0.01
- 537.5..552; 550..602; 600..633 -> 0.09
